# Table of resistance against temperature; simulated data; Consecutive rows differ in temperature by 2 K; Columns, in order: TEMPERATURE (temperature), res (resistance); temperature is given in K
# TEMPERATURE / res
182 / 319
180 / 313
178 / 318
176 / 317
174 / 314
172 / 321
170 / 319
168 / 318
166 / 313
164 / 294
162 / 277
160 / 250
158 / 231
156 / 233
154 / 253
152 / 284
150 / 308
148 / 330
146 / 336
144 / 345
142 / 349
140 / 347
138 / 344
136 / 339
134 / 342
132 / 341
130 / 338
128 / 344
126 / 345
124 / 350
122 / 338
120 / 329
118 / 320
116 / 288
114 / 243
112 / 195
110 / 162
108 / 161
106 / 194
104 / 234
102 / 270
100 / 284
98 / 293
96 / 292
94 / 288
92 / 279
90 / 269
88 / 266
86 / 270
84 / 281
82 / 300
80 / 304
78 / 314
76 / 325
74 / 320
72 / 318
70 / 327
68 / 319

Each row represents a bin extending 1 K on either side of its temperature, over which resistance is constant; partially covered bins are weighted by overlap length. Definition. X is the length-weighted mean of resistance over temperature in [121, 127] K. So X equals 344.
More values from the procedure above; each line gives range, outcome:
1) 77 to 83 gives 306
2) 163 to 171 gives 311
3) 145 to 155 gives 302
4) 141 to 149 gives 340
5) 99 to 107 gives 246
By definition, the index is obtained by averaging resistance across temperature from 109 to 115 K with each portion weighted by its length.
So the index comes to 200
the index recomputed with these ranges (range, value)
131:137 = 341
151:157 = 257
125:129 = 344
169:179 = 318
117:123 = 329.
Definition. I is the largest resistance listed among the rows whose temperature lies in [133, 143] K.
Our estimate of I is 349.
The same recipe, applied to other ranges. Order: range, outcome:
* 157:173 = 321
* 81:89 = 300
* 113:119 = 320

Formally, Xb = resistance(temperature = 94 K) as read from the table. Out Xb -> 288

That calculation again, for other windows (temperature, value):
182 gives 319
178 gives 318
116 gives 288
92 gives 279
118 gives 320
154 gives 253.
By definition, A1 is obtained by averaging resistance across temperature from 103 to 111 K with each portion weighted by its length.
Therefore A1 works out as 188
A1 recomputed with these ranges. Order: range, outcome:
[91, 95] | 284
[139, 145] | 347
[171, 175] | 318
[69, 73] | 322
